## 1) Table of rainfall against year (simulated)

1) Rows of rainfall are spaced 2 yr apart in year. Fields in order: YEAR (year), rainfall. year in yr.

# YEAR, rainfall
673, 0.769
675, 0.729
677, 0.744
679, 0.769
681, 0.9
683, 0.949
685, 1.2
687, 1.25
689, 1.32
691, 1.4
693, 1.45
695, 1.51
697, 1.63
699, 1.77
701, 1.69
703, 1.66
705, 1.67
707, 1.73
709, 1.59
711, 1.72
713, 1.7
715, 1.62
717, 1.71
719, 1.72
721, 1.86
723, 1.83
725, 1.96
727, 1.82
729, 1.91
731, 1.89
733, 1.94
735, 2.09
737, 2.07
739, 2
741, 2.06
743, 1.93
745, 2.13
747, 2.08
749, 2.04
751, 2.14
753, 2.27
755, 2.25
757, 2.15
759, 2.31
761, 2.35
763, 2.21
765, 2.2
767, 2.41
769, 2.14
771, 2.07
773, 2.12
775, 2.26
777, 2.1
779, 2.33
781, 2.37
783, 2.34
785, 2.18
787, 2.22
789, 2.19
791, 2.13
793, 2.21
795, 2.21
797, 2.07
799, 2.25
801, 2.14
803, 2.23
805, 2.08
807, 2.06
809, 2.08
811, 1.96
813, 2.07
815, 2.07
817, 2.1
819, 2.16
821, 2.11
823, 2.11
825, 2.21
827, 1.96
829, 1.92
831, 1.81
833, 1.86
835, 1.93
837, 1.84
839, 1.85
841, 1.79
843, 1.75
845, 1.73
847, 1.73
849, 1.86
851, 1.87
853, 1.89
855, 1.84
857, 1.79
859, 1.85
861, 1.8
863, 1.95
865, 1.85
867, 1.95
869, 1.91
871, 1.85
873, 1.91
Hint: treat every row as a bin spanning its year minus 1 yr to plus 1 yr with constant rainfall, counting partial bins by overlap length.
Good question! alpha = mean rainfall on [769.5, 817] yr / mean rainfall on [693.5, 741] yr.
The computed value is 1.21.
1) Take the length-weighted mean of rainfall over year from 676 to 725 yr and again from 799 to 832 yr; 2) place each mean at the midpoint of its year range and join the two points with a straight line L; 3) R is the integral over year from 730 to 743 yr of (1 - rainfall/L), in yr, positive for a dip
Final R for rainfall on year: -2.6 yr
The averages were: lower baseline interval 1.48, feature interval 2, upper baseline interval 2.07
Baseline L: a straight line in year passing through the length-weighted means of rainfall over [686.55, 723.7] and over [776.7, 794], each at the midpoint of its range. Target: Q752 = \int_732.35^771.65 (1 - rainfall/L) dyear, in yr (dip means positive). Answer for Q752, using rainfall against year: -3.2 yr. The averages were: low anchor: 1.63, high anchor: 2.24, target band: 2.14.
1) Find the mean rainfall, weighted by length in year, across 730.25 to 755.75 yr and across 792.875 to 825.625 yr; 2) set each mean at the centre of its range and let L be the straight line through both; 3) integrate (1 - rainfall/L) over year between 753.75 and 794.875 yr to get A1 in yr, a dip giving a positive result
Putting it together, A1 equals -2.6 yr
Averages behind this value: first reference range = 2.07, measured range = 2.23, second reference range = 2.12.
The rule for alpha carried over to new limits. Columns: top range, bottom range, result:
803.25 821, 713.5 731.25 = 1.15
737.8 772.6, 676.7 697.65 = 1.80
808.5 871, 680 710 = 1.33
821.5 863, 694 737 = 1.06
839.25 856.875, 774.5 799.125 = 0.82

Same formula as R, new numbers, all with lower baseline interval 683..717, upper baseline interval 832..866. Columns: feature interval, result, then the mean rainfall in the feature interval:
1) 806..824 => -3.2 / 2.08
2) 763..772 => -2.9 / 2.21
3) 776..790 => -4.4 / 2.25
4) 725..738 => -2.8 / 1.95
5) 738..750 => -3.0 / 2.04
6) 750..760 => -3.5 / 2.22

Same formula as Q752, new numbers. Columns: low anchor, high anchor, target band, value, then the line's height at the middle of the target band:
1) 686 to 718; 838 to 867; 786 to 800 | -3.6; 1.73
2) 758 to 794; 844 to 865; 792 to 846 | -0.2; 2.01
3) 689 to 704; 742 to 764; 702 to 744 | 0.4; 1.85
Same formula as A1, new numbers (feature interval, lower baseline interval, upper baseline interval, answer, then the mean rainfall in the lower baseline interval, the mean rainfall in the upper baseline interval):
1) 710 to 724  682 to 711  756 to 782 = -0.3 yr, 1.5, 2.23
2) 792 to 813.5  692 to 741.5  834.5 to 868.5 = -3.6 yr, 1.78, 1.84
